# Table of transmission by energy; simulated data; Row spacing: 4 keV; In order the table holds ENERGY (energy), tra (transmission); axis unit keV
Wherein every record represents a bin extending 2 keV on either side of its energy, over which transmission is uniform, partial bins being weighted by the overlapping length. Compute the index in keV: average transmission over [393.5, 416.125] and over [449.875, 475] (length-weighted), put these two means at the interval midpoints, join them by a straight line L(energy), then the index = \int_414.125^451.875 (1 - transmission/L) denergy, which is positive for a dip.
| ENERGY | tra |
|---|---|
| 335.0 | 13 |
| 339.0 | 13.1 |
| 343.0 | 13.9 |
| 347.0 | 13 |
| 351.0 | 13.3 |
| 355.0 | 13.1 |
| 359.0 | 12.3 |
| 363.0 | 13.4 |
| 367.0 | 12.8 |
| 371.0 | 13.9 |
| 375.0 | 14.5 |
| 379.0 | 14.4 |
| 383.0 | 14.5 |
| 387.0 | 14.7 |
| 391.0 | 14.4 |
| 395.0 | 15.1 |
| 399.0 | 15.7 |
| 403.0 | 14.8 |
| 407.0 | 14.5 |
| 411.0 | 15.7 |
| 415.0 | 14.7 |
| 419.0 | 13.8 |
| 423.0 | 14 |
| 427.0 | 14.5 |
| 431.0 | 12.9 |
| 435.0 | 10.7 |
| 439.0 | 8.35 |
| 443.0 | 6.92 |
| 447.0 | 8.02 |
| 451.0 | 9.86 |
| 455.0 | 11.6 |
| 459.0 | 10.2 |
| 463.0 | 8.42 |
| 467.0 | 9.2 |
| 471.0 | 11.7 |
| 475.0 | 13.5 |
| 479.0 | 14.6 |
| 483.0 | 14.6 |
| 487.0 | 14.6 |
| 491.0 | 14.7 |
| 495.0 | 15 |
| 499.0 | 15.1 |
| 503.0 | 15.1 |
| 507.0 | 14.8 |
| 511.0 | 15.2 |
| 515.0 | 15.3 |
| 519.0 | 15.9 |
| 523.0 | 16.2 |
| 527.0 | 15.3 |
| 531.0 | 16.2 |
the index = 4.8 keV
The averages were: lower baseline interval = 15.1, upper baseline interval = 10.4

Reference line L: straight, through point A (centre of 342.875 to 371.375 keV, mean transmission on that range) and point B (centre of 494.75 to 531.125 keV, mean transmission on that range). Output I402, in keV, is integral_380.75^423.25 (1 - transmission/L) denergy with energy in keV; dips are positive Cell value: -3.0 keV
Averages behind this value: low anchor 13.1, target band 14.7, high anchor 15.4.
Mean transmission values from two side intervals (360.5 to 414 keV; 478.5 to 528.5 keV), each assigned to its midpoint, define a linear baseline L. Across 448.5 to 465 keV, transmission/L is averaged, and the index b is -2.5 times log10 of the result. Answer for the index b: 0.434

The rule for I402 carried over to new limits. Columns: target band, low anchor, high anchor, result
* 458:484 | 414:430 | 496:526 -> 5.5 keV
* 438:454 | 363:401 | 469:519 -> 6.6 keV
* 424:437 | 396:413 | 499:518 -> 2.0 keV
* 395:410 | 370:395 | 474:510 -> -0.6 keV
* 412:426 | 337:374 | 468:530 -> -0.4 keV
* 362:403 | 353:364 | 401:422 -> -2.0 keV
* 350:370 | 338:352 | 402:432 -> 0.8 keV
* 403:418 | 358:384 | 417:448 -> -3.4 keV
